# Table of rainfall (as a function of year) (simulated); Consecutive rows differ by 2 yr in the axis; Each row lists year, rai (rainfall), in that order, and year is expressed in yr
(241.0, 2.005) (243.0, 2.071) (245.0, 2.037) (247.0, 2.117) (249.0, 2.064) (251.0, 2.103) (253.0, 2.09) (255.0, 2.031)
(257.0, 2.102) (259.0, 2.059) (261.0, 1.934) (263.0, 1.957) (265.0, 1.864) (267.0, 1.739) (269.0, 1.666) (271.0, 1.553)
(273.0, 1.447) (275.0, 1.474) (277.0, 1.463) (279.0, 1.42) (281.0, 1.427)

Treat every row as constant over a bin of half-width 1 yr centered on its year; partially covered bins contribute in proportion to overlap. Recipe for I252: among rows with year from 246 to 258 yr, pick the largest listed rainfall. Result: 2.117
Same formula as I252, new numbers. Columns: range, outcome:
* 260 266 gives 1.957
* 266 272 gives 1.739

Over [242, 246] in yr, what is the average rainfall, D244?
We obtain 2.05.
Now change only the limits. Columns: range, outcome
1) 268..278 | 1.52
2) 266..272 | 1.65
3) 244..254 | 2.08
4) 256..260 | 2.08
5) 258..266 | 1.95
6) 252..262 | 2.04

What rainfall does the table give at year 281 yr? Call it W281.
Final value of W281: 1.427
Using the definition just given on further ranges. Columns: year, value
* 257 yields 2.102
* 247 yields 2.117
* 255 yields 2.031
